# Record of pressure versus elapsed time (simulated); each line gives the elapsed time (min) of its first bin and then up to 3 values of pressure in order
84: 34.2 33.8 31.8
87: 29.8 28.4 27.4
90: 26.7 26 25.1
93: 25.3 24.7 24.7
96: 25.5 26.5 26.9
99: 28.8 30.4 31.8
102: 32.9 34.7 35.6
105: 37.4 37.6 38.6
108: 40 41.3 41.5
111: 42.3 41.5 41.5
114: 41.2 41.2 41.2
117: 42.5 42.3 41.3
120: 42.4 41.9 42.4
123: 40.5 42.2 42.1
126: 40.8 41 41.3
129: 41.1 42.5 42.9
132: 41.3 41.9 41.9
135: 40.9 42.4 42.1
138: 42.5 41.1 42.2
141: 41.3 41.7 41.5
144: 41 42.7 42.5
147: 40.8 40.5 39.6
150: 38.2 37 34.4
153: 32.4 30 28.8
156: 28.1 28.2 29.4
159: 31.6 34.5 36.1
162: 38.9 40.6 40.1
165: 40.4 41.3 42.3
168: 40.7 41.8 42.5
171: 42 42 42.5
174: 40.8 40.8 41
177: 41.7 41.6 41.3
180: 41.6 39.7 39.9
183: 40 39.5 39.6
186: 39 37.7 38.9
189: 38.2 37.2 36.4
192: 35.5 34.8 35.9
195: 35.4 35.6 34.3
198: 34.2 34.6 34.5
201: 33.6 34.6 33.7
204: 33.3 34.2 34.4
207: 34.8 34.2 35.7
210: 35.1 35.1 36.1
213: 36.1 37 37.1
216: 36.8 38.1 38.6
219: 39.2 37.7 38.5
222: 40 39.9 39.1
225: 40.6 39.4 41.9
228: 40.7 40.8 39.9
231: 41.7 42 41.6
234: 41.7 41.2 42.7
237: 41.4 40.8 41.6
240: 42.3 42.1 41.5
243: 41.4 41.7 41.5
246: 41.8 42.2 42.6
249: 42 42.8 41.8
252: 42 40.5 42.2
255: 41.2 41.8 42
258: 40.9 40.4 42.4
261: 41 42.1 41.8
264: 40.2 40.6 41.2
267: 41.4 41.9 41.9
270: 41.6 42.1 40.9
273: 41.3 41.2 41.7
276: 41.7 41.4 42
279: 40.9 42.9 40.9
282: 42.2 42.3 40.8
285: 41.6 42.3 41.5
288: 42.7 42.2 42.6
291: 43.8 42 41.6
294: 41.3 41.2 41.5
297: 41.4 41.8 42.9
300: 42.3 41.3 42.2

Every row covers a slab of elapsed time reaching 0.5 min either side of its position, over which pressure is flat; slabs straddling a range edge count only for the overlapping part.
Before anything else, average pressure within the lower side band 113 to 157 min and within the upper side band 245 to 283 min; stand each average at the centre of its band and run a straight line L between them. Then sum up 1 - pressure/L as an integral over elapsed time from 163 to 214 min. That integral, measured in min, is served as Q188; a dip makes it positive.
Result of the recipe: 3.4 min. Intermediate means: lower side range 40.1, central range 37.9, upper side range 41.6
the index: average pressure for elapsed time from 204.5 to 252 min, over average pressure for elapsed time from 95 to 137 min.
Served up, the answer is 1.02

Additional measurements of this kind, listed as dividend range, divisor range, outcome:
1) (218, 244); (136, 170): 1.07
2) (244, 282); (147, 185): 1.09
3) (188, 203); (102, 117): 0.90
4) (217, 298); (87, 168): 1.11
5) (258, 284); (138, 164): 1.12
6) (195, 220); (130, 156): 0.90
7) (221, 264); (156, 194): 1.07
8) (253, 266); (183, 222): 1.14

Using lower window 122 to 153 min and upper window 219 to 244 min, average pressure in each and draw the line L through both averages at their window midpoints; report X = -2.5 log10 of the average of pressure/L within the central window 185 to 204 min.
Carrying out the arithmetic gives 0.14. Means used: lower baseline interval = 40.9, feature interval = 35.8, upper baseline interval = 40.8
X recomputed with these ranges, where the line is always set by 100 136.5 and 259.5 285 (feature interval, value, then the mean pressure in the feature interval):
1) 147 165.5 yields 0.16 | 35.1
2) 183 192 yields 0.07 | 38.2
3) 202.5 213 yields 0.18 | 34.7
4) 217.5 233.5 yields 0.03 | 40.1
